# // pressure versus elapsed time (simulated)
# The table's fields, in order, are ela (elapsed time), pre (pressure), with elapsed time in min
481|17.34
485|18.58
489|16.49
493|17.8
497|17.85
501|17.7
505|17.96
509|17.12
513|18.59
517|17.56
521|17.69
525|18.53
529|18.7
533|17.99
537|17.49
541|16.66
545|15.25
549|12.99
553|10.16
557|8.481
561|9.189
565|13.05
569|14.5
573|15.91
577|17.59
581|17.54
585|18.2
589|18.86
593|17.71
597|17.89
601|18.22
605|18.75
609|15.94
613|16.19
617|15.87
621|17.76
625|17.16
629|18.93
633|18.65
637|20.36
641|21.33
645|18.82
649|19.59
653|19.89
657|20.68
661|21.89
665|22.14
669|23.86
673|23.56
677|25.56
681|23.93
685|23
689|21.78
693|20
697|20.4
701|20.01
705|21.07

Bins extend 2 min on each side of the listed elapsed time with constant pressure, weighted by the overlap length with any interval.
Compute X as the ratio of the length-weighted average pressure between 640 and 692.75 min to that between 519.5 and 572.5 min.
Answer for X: 1.5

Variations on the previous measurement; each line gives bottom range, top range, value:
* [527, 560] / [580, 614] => 1.22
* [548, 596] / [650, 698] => 1.52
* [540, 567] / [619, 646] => 1.57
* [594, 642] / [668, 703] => 1.24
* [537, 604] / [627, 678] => 1.38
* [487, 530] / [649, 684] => 1.27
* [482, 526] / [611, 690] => 1.15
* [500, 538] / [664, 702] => 1.25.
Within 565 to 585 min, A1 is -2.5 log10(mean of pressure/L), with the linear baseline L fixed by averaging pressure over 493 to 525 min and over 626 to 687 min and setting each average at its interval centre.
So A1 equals 0.20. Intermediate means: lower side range 17.8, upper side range 21.4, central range 16.2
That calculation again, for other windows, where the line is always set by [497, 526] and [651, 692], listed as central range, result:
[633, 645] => 0.076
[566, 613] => 0.170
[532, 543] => 0.078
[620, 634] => 0.174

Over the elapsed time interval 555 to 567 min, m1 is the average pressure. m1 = 10.2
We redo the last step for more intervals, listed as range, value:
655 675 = 22.4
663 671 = 23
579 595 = 18.1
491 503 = 17.8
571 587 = 17.3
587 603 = 18.2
